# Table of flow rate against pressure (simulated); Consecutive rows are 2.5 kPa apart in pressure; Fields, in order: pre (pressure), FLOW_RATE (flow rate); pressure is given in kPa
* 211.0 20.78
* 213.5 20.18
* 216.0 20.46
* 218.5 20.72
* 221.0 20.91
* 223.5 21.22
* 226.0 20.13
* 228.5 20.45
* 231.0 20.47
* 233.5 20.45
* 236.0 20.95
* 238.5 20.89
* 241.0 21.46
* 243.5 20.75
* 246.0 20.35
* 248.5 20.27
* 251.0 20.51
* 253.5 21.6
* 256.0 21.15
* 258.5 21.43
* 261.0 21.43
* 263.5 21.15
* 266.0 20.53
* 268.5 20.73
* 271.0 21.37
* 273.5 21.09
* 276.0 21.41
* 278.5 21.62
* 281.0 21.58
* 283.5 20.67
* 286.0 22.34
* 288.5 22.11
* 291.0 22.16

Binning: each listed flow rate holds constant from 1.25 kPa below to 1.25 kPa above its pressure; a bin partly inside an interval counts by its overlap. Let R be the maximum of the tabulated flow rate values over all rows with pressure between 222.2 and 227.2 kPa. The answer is 21.22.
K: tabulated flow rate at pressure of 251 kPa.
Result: 20.51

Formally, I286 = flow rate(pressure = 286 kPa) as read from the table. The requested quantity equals 22.34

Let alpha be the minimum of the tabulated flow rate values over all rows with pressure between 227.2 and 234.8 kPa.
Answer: 20.45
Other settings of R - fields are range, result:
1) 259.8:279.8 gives 21.62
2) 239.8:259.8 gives 21.6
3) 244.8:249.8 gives 20.35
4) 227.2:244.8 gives 21.46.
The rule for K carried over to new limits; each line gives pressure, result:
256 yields 21.15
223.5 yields 21.22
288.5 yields 22.11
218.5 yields 20.72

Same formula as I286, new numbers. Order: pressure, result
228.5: 20.45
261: 21.43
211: 20.78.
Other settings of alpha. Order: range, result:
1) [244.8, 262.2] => 20.27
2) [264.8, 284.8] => 20.53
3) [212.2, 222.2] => 20.18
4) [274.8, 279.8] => 21.41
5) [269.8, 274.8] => 21.09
